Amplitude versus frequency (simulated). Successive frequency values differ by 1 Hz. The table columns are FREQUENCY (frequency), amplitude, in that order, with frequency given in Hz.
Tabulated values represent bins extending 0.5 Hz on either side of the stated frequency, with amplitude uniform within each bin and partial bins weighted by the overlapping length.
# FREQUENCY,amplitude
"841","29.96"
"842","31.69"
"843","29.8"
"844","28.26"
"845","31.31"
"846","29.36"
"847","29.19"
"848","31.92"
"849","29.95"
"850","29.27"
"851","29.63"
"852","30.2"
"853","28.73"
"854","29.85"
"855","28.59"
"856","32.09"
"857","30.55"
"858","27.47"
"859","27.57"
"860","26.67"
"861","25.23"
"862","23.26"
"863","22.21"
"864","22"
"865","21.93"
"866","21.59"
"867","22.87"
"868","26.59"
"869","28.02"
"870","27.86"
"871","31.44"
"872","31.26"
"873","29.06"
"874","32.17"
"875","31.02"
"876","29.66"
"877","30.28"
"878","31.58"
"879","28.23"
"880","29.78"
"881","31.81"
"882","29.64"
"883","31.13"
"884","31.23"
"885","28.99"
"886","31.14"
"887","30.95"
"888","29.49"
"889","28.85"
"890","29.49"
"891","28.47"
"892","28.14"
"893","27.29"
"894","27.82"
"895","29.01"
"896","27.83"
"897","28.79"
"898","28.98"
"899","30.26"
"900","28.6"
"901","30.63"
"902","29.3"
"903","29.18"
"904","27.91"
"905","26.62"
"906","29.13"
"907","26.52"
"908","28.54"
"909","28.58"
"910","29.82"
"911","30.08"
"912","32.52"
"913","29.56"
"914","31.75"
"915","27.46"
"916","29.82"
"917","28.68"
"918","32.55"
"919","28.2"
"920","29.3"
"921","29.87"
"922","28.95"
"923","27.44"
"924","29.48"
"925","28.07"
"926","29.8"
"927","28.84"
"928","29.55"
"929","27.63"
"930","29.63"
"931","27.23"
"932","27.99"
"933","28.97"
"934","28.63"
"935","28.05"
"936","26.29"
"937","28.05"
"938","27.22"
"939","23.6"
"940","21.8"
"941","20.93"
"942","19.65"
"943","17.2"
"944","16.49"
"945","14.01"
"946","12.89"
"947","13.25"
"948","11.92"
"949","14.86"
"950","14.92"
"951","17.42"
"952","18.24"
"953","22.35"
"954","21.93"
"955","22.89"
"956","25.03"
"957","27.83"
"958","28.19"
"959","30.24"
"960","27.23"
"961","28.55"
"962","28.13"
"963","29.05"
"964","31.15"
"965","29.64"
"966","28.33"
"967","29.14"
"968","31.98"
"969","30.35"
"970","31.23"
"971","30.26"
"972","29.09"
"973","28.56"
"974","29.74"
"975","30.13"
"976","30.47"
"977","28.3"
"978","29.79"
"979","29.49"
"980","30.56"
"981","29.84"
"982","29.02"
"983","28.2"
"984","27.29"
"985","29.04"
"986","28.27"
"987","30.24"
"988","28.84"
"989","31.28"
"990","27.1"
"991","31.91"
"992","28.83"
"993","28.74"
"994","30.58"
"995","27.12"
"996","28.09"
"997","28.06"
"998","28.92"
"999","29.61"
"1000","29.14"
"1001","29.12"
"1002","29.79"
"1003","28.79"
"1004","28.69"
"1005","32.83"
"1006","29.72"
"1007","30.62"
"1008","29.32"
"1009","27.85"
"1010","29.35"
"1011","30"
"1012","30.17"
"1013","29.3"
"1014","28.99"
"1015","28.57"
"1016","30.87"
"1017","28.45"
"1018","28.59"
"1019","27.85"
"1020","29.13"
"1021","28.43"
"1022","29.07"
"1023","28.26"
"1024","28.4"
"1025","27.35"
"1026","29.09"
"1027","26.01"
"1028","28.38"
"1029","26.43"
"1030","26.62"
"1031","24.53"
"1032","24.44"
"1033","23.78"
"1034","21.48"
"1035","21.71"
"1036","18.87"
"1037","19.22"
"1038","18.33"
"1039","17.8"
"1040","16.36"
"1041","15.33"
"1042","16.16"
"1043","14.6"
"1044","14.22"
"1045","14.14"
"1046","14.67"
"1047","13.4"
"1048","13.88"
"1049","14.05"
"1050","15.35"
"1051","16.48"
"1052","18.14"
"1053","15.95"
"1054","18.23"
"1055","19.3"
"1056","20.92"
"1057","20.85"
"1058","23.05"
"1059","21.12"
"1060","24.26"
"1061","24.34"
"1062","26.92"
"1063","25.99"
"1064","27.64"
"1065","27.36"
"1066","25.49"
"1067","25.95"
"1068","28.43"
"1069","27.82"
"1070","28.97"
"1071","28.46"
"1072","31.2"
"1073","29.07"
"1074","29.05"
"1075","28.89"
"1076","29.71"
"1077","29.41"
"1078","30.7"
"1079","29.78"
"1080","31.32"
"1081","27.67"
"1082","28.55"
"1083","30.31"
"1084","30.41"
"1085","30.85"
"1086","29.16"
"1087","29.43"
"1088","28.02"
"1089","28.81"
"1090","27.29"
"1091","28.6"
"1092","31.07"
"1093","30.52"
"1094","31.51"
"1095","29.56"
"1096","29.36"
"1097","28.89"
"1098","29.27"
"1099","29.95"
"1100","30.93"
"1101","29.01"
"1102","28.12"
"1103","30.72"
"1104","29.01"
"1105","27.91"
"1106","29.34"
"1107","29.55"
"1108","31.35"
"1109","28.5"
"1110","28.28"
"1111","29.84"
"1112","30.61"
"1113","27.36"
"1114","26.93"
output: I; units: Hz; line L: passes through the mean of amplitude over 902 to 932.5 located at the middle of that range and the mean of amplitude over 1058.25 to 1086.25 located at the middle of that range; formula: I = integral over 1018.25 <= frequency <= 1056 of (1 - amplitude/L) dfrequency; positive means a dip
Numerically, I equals 9.8 Hz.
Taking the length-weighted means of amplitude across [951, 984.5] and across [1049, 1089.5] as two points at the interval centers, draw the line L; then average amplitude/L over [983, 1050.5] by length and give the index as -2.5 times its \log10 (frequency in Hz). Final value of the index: 0.06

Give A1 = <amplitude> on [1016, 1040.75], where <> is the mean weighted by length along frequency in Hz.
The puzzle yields 25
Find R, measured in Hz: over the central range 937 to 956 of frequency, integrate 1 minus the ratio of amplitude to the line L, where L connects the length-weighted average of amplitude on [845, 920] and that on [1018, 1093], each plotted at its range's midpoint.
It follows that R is 5.84 Hz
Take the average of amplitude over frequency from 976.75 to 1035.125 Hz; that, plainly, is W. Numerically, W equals 28.5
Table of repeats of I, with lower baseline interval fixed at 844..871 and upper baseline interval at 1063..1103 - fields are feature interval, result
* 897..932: -1.46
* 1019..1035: 1.17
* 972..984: -0.41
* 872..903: -2.14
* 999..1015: -0.54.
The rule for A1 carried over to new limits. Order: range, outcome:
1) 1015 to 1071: 22.7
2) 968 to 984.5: 29.6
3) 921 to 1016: 27.1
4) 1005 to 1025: 29.2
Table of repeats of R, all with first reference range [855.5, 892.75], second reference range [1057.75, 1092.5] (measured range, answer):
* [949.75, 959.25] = 1.80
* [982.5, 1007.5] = -0.87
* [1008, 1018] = -0.36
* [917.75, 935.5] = -0.33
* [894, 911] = -0.24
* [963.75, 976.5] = -0.77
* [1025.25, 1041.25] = 3.19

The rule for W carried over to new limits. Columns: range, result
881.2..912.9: 29.2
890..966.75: 26.4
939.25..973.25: 23.6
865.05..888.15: 29.2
